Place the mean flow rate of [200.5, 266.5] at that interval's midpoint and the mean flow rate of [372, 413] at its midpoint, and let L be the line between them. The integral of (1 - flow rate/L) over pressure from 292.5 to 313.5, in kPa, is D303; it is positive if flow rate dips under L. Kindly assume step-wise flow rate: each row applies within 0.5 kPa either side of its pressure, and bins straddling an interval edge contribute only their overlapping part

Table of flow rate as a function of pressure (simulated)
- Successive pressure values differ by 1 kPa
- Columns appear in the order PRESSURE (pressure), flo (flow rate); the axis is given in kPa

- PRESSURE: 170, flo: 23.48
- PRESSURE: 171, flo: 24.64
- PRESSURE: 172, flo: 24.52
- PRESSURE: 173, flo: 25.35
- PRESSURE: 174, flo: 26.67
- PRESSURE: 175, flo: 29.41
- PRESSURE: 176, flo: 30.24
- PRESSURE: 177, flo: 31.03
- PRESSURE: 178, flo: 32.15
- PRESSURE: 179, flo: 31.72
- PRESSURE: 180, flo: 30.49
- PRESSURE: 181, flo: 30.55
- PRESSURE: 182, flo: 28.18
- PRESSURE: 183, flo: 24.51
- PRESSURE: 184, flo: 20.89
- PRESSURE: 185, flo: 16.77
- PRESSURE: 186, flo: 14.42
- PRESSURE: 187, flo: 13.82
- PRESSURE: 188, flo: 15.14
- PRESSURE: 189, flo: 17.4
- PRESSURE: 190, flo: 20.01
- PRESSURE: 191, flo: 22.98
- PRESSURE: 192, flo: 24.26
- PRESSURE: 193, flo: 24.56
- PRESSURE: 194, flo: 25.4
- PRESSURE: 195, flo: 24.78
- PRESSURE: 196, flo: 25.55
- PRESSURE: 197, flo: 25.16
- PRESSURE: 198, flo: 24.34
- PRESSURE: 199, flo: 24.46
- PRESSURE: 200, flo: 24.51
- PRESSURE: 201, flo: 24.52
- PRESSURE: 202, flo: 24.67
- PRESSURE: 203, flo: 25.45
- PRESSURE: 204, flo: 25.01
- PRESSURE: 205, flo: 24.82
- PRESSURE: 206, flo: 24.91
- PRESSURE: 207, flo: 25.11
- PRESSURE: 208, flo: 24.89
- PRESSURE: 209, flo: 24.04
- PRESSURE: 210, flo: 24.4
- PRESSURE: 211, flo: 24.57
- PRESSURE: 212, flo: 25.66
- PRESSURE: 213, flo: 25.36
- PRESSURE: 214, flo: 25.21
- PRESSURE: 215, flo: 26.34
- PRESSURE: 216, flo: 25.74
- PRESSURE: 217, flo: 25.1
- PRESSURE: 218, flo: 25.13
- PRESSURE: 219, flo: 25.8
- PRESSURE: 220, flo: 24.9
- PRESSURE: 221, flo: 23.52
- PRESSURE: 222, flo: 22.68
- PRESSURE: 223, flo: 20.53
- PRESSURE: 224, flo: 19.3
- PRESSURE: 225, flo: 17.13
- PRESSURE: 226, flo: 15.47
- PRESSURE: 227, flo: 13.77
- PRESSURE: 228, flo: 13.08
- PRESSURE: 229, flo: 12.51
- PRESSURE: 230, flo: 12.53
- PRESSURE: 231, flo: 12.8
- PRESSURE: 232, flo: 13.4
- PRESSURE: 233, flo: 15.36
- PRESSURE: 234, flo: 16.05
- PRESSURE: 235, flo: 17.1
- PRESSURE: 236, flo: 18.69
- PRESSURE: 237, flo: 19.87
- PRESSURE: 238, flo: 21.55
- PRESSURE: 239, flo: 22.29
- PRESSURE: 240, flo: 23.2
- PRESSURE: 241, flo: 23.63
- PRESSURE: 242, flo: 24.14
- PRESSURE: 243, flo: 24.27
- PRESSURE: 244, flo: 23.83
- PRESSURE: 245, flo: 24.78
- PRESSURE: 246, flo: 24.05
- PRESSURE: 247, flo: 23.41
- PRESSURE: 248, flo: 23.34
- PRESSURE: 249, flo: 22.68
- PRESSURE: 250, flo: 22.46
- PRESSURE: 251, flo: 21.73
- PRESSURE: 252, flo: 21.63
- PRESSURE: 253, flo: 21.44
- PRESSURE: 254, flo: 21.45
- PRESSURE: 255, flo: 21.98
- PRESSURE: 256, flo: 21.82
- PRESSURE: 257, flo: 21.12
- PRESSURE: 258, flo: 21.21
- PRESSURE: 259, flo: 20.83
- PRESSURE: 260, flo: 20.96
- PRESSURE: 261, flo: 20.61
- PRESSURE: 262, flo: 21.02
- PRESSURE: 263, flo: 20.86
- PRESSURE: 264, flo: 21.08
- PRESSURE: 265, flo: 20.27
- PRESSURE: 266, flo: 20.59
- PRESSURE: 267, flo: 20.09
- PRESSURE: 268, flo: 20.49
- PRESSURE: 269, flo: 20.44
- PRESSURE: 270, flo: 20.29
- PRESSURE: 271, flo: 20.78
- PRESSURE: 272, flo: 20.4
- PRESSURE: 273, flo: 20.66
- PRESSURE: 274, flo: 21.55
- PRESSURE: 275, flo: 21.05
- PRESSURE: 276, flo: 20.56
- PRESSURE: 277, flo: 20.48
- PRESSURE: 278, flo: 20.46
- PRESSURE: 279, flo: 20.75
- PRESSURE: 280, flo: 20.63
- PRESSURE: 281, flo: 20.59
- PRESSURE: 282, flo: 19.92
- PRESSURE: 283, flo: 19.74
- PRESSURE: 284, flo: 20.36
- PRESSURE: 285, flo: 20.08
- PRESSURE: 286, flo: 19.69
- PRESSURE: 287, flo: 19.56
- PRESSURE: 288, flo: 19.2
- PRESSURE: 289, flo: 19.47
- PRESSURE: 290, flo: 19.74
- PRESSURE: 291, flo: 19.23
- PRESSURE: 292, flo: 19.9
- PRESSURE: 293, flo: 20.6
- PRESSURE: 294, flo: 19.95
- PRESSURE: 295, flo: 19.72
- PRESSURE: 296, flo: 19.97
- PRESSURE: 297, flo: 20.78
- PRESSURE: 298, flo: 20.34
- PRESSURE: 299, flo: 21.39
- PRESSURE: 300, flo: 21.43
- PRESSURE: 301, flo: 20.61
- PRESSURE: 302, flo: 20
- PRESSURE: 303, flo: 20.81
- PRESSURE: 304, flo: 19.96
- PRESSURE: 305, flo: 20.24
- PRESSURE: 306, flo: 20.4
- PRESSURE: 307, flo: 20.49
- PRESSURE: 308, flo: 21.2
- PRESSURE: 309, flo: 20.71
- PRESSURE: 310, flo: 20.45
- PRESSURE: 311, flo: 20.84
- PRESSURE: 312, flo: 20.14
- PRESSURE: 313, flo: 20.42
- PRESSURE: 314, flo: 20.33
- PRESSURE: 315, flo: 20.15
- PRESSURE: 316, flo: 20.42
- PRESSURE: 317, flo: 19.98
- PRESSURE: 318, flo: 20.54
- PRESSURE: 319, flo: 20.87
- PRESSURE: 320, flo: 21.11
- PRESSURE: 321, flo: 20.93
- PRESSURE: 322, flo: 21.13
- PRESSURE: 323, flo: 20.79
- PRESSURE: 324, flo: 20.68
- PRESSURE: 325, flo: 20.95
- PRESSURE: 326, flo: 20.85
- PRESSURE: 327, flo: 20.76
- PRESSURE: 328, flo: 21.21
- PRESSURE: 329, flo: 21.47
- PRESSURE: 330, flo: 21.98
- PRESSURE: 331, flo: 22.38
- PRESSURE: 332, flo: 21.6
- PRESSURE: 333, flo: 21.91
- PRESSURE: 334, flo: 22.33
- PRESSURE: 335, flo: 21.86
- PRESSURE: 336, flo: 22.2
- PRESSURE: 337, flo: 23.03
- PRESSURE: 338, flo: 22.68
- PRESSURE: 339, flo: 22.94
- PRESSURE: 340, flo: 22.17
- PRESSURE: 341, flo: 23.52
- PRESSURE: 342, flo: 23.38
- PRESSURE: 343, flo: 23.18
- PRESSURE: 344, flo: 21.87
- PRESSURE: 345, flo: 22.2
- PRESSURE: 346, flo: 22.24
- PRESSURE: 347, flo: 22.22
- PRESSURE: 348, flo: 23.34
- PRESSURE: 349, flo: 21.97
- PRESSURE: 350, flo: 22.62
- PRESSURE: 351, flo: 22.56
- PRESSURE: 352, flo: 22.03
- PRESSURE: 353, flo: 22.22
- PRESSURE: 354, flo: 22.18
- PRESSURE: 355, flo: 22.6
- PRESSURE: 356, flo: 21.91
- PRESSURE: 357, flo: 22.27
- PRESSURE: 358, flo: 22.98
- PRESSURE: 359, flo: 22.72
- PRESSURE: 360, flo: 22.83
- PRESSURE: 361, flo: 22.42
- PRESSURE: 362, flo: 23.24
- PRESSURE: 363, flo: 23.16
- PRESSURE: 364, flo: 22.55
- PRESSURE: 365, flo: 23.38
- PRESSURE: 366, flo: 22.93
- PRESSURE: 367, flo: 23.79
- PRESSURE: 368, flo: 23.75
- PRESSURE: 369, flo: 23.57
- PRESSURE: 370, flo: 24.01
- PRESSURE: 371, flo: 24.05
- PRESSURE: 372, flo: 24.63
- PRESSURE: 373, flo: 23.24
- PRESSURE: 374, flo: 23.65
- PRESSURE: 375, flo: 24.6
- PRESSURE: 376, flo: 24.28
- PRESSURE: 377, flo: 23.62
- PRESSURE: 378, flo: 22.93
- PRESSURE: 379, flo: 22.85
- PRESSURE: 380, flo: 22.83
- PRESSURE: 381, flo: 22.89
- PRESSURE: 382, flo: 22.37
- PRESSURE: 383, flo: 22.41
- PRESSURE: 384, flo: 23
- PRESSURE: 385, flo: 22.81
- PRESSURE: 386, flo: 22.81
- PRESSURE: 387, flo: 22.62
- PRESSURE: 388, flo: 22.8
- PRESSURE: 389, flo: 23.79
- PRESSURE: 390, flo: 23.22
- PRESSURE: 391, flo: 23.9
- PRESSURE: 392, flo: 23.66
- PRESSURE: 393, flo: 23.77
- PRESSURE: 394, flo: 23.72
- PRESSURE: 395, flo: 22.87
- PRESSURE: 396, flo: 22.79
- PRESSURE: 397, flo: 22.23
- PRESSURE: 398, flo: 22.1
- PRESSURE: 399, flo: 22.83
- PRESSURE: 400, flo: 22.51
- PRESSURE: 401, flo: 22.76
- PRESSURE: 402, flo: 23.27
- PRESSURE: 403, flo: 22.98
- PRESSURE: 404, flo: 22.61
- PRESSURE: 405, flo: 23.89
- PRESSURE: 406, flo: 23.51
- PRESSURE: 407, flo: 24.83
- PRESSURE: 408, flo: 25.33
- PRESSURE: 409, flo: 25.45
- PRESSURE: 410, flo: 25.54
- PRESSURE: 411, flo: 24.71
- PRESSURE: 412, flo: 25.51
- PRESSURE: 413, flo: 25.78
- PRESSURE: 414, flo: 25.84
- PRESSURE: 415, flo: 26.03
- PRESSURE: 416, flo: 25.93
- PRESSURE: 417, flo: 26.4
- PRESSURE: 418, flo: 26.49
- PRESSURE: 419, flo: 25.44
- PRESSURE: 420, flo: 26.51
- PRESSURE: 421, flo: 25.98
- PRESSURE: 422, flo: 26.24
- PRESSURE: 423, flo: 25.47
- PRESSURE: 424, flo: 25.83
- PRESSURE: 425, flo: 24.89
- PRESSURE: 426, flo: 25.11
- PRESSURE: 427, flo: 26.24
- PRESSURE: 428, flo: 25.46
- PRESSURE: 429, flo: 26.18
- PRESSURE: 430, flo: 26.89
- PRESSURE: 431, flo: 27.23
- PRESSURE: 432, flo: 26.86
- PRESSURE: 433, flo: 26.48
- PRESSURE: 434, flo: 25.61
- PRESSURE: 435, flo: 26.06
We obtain 1.8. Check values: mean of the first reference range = 21.6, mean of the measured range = 20.5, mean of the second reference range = 23.5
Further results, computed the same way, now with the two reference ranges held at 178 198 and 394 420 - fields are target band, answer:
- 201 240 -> 3.6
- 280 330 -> 7.1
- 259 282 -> 2.9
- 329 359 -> 2.0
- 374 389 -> 0.7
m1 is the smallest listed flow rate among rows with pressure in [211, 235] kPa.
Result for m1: 12.51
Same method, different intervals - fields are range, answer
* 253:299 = 19.2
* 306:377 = 19.98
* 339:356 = 21.87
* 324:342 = 20.68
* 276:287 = 19.56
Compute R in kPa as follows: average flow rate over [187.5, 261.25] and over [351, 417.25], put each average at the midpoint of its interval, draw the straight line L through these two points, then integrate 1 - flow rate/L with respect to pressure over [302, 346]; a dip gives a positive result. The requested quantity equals 3.0 kPa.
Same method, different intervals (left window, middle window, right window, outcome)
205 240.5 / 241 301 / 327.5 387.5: 1.3 kPa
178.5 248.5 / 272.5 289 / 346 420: 1.8 kPa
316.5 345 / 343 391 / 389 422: 0.1 kPa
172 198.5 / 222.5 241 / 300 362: 5.1 kPa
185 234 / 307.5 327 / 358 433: 2.0 kPa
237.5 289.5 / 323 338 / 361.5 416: 0.6 kPa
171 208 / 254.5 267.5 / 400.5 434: 2.0 kPa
